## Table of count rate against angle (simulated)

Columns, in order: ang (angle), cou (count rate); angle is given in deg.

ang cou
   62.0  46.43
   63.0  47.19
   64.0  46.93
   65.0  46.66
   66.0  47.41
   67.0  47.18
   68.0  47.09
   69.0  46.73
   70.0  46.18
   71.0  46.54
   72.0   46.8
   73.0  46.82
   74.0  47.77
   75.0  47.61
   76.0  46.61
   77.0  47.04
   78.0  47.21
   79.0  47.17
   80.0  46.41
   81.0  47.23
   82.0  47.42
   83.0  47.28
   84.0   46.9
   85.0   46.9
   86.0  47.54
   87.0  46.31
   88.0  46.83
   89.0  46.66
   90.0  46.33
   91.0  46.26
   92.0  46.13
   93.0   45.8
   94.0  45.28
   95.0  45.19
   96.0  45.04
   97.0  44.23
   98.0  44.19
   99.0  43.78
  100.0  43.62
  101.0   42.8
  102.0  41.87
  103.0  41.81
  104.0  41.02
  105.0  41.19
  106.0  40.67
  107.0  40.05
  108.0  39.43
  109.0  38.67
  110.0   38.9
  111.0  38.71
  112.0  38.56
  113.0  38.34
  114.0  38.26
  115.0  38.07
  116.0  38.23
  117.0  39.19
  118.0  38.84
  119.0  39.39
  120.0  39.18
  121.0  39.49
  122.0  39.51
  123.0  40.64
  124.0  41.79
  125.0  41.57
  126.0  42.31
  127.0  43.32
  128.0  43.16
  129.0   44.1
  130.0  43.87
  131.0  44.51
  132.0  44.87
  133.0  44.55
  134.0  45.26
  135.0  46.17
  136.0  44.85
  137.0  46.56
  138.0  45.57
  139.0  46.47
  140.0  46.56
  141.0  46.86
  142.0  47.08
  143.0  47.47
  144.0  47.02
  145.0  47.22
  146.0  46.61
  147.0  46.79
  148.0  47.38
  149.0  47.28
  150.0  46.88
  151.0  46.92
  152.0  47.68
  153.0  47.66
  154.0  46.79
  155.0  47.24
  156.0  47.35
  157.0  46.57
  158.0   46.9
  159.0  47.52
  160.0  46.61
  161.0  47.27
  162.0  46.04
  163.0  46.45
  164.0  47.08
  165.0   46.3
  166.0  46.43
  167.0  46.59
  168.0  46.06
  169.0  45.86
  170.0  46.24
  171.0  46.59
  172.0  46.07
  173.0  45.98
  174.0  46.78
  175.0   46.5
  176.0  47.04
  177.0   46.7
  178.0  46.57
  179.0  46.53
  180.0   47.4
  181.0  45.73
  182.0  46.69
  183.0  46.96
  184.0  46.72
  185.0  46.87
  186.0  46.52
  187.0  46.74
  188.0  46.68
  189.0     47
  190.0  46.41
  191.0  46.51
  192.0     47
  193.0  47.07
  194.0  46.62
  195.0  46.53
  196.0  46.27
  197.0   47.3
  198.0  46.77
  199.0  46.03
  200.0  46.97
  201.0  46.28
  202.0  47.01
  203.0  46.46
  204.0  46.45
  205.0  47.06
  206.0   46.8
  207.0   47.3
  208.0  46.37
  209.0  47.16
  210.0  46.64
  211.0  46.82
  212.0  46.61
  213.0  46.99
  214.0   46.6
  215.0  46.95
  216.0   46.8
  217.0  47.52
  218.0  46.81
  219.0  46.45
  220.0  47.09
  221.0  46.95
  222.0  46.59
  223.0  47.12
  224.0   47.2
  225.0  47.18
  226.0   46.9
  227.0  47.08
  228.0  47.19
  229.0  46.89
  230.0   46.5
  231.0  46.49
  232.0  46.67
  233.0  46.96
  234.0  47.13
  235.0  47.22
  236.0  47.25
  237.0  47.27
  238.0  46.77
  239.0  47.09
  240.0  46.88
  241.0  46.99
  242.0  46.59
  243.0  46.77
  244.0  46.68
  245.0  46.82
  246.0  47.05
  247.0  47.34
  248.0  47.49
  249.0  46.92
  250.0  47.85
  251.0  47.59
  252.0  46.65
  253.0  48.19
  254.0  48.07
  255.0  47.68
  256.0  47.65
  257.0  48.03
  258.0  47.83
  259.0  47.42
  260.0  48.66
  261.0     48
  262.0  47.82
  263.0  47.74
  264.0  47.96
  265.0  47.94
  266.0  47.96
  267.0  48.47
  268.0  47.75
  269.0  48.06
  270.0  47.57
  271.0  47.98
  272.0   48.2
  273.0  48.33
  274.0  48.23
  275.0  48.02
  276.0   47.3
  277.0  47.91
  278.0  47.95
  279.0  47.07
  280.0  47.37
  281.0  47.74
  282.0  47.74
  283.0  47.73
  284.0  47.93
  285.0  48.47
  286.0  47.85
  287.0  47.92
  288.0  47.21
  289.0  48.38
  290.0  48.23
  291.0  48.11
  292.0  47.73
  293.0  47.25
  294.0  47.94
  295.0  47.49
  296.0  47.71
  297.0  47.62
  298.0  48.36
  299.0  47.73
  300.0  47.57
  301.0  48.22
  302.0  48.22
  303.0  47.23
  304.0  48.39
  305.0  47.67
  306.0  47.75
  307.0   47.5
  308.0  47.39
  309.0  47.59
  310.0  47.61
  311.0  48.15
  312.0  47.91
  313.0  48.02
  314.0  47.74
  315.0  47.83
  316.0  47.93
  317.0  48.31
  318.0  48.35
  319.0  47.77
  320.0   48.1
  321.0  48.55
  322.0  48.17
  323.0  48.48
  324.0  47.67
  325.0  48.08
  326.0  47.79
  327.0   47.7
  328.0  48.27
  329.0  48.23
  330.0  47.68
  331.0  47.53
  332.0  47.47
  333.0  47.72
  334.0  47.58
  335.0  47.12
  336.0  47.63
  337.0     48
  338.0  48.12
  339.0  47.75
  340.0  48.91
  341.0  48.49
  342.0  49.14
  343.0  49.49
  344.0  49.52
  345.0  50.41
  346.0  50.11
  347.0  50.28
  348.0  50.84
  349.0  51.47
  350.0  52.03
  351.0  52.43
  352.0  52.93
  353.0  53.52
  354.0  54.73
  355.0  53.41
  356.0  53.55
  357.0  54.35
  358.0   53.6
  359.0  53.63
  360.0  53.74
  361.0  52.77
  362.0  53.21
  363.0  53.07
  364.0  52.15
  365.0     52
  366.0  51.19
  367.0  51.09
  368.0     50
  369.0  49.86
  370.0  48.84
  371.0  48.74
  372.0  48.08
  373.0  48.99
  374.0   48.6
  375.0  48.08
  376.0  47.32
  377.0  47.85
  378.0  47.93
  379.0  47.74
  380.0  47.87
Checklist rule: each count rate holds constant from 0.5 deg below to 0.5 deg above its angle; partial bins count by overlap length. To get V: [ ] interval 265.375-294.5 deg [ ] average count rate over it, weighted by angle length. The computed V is 47.9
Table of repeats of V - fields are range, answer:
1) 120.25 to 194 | 45.9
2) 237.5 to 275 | 47.6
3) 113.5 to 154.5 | 44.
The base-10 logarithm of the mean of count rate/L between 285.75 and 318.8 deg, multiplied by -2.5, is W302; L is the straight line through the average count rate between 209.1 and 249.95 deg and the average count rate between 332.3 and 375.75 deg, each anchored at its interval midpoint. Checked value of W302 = 0.03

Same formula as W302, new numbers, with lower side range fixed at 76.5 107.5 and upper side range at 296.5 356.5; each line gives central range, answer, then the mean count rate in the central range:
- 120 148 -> 0.03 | 44.6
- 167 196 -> 0.00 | 46.6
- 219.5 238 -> 0.01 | 47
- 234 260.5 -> 0.00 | 47.3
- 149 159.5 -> -0.03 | 47.2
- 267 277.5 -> 0.00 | 48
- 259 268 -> 0.00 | 48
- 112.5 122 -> 0.17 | 38.8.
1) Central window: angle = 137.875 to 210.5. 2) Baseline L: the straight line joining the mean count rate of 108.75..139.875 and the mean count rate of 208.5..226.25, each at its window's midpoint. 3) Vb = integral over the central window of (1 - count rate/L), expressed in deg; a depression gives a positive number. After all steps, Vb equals -3.7 deg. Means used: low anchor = 41.8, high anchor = 46.9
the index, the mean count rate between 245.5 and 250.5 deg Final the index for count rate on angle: 47.3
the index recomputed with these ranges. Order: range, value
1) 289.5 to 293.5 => 47.8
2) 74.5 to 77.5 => 47.1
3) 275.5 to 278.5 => 47.7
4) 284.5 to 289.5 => 48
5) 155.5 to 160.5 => 47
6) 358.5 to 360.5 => 53.7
